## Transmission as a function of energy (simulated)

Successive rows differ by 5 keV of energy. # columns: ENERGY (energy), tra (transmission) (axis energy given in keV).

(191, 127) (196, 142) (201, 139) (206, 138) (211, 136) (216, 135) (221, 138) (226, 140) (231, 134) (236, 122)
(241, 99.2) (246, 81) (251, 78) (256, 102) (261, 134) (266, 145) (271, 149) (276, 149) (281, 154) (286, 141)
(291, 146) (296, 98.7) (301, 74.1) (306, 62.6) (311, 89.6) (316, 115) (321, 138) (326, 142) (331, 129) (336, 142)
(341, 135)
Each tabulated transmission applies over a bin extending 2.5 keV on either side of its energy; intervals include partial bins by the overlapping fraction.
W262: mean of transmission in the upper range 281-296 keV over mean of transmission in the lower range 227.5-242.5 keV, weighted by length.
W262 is 1.14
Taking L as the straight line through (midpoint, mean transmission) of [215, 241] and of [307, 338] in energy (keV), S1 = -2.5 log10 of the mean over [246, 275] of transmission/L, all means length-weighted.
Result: 0.07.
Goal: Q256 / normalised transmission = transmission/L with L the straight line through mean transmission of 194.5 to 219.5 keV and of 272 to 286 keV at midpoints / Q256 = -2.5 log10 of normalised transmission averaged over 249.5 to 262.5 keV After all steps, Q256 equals 0.36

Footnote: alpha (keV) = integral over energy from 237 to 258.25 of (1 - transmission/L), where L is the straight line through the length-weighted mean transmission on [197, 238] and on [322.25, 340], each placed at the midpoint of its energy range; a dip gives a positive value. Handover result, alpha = 6.86 keV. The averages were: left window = 136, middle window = 92.2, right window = 137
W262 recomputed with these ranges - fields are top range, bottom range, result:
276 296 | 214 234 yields 1.04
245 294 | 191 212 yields 0.94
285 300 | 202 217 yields 0.89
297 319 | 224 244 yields 0.71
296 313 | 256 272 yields 0.58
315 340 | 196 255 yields 1.10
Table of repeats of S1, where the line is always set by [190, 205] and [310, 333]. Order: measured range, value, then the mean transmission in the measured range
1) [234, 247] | 0.28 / 102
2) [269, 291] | -0.15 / 148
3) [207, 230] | -0.02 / 137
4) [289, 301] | 0.15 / 111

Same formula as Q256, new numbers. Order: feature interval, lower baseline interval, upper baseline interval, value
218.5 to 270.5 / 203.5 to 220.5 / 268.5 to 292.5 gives 0.19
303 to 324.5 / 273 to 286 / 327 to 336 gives 0.33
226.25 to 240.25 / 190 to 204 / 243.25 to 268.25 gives -0.06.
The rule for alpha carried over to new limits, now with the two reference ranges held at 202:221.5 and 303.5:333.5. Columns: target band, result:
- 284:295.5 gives -1.6 keV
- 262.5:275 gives -2.3 keV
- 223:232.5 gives -0.3 keV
